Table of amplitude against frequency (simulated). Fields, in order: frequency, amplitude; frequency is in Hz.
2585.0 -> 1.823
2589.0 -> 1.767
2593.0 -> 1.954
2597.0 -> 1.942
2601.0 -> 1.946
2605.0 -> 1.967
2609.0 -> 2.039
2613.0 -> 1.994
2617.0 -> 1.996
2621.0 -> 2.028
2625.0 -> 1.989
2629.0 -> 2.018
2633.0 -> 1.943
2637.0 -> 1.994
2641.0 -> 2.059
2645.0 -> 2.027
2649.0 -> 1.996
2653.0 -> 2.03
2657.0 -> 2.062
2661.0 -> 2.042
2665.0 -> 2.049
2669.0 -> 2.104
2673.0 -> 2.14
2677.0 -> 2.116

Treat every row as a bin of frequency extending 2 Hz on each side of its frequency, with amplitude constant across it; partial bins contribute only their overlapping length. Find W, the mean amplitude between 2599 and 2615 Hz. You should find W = 1.99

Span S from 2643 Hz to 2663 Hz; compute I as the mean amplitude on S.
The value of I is 2.03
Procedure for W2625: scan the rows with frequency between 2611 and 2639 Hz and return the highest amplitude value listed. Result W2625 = 2.028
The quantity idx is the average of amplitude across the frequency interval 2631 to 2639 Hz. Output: 1.97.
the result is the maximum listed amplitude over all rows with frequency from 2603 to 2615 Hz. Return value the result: 2.039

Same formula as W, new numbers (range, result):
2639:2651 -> 2.03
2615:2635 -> 1.99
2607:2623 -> 2.01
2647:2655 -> 2.01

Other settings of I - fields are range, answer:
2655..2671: 2.06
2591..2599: 1.95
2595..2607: 1.95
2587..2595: 1.86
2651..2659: 2.05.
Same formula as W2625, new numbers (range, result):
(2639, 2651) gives 2.059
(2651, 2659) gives 2.062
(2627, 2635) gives 2.018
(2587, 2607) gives 1.967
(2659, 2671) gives 2.104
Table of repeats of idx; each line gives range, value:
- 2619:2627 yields 2.01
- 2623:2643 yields 2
